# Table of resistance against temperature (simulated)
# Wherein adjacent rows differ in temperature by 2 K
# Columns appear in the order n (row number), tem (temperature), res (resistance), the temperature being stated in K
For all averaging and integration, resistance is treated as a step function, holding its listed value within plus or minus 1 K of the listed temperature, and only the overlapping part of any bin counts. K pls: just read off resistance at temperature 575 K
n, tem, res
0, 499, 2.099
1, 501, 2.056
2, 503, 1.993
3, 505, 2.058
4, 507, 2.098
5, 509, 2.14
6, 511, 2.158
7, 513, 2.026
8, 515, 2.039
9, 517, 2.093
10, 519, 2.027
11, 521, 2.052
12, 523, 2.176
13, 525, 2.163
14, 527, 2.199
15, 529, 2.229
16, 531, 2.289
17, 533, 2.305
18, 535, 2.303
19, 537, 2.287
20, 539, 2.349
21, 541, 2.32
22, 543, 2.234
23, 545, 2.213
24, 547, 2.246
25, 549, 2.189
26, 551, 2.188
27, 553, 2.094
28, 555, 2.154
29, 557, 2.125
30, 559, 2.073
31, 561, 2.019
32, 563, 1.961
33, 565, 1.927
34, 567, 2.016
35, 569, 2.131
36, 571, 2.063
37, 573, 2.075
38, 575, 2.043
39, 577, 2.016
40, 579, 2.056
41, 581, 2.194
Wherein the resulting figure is 2.043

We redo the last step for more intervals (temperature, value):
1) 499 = 2.099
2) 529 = 2.229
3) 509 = 2.14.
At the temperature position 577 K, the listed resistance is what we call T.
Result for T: 2.016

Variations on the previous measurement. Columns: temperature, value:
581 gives 2.194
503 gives 1.993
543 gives 2.234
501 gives 2.056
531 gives 2.289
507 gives 2.098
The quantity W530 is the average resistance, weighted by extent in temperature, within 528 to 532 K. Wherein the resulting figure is 2.26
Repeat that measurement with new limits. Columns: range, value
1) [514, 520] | 2.05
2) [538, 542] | 2.33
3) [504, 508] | 2.08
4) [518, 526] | 2.1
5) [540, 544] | 2.28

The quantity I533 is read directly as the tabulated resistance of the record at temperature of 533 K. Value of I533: 2.305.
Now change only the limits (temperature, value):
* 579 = 2.056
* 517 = 2.093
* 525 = 2.163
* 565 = 1.927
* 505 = 2.058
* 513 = 2.026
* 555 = 2.154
